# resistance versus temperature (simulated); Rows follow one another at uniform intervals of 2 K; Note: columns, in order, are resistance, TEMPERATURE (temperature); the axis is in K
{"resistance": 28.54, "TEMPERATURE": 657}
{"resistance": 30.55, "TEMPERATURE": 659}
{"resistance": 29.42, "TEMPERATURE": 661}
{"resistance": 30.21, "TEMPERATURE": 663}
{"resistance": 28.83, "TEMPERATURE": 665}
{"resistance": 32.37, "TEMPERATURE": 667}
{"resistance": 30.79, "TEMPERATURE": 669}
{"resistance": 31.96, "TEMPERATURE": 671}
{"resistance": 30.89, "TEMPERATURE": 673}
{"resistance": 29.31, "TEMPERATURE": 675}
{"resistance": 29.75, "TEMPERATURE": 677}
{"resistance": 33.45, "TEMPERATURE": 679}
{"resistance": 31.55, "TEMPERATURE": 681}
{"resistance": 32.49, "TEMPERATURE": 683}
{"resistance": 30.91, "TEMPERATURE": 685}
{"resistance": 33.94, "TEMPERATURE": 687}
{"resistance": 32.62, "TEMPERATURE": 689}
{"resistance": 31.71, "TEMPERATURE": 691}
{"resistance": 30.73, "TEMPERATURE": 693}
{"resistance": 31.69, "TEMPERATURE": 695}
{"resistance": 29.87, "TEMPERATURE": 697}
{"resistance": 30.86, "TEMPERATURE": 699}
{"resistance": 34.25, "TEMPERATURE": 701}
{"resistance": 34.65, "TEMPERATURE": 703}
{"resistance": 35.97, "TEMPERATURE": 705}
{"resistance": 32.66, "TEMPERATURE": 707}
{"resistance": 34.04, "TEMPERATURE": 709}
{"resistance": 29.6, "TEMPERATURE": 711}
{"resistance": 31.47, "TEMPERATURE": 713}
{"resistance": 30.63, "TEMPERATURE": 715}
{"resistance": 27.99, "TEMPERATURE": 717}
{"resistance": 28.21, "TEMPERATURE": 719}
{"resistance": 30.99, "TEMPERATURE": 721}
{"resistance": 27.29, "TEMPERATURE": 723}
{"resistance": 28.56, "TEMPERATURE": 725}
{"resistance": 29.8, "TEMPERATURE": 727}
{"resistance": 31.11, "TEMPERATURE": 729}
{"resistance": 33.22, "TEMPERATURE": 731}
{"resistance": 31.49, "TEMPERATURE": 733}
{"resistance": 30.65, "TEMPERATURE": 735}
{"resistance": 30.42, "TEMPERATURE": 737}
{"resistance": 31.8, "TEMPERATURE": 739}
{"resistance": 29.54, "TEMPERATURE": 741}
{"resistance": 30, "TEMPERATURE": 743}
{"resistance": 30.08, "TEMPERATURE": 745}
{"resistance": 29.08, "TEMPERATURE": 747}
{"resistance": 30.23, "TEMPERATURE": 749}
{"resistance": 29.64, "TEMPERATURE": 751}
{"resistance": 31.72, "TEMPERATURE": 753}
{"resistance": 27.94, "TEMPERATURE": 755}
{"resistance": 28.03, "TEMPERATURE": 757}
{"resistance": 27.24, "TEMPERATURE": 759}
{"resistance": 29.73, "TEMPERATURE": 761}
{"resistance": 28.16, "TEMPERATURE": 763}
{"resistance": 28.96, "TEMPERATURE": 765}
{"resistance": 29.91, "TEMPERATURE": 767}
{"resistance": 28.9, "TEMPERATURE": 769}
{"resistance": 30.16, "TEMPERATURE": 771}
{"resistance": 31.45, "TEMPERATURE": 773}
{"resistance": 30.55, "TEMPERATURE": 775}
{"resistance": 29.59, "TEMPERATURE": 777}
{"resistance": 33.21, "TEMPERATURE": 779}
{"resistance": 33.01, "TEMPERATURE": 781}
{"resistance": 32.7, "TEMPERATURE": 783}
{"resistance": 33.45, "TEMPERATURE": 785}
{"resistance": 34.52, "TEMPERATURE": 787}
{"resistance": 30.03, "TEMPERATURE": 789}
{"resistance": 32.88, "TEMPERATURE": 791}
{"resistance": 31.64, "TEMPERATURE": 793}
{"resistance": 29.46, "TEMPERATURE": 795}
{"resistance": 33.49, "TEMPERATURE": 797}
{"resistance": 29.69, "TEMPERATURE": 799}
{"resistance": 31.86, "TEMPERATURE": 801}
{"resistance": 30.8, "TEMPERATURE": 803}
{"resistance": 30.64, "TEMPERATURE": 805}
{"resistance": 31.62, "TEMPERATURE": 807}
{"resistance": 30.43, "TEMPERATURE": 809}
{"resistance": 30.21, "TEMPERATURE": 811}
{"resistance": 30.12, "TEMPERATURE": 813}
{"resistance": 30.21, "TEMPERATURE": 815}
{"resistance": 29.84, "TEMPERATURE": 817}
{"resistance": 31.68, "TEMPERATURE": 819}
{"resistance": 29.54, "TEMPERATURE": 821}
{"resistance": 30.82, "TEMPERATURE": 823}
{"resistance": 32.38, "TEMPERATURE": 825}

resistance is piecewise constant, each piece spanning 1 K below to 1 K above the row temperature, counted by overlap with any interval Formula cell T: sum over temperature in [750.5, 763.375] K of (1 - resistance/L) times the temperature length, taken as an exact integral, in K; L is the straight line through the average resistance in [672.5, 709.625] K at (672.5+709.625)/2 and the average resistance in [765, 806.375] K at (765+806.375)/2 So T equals 1.1 K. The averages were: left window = 32.2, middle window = 28.9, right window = 31.3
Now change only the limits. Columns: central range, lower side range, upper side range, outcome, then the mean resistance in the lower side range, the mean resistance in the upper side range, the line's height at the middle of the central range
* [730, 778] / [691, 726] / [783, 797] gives 2.7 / 31.2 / 32.2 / 31.7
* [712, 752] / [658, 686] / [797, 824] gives 0.9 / 30.9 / 30.7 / 30.8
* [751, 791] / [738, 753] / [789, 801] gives 0.3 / 30.2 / 31.4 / 30.8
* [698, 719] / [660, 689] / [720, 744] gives -0.9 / 31.2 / 30.4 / 30.7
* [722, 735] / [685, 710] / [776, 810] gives 0.8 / 32.7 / 31.7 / 32.4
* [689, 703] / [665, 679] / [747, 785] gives -0.5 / 30.9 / 30.1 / 30.7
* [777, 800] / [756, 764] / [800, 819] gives -1.9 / 28.3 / 30.7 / 29.7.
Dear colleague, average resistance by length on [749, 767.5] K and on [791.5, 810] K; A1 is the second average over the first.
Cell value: 1.1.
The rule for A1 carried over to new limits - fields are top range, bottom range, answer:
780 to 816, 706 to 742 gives 1.03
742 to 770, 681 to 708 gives 0.90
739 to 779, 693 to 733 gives 0.95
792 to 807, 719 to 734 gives 1.03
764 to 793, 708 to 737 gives 1.03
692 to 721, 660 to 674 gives 1.03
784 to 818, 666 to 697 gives 0.99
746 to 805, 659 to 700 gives 0.98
